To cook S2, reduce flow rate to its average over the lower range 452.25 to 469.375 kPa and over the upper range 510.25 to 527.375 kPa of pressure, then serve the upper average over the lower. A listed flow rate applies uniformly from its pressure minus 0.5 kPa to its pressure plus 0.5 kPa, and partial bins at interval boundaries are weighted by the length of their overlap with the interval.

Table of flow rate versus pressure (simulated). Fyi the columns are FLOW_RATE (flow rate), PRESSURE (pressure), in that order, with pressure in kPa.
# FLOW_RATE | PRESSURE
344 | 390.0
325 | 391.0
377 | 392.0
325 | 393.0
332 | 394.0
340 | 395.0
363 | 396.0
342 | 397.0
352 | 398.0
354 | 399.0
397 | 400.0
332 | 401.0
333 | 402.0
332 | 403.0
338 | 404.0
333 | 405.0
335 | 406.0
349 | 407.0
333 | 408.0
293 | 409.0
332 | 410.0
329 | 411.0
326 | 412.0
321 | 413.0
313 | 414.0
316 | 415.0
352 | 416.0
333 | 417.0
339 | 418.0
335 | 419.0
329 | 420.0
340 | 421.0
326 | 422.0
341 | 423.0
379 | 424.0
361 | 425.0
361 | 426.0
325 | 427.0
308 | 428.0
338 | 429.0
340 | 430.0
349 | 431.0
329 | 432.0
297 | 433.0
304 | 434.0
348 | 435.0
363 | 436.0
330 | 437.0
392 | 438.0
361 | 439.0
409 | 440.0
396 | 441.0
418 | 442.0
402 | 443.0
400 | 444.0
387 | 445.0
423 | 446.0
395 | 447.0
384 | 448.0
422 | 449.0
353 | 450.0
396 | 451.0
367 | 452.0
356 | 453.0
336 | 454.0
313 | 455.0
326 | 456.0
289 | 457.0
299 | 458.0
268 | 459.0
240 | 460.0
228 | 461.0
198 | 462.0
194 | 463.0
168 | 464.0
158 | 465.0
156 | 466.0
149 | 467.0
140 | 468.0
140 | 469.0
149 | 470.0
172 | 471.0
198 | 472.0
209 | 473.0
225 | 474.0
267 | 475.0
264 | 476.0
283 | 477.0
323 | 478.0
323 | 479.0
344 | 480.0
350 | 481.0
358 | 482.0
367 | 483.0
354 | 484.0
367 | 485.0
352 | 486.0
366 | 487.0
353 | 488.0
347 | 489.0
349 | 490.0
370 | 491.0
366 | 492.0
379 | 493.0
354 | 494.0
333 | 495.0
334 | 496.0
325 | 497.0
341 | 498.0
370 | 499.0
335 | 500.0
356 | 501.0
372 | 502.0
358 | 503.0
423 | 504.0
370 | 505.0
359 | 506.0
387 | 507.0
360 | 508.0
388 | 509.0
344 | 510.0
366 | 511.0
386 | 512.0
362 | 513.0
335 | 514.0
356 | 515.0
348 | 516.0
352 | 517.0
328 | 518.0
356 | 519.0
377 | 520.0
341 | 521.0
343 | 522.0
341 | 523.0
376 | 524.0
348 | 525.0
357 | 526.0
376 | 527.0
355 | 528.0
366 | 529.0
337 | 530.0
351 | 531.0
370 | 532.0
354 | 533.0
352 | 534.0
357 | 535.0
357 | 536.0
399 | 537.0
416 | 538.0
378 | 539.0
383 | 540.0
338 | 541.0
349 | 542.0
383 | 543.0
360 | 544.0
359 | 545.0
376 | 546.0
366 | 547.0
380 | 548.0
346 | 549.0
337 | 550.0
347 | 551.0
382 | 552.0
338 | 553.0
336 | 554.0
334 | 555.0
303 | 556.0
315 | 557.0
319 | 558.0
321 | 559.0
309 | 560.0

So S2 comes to 1.51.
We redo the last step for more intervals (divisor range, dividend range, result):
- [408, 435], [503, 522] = 1.09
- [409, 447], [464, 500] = 0.83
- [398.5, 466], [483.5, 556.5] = 1.08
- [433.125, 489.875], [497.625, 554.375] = 1.18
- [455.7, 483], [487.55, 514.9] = 1.50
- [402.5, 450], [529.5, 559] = 1.01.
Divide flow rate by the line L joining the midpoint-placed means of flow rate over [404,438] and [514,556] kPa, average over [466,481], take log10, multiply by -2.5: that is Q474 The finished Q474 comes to 0.45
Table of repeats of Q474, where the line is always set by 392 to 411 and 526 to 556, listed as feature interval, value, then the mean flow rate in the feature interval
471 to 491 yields 0.13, 314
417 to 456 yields -0.04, 358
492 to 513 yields -0.02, 362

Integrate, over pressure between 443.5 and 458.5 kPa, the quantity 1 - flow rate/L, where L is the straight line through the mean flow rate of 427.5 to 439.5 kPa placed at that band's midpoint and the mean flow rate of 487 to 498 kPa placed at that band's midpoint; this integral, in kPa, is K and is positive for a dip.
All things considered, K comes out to -0.9 kPa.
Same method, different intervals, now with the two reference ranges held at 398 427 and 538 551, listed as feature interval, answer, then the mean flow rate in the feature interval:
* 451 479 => 8.5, 242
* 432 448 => -1.4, 374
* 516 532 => 0.3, 354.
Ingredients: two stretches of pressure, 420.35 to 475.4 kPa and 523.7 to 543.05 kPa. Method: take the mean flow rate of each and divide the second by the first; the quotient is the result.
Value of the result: 1.19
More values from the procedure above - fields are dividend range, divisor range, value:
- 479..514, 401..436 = 1.08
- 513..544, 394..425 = 1.06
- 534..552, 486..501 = 1.04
